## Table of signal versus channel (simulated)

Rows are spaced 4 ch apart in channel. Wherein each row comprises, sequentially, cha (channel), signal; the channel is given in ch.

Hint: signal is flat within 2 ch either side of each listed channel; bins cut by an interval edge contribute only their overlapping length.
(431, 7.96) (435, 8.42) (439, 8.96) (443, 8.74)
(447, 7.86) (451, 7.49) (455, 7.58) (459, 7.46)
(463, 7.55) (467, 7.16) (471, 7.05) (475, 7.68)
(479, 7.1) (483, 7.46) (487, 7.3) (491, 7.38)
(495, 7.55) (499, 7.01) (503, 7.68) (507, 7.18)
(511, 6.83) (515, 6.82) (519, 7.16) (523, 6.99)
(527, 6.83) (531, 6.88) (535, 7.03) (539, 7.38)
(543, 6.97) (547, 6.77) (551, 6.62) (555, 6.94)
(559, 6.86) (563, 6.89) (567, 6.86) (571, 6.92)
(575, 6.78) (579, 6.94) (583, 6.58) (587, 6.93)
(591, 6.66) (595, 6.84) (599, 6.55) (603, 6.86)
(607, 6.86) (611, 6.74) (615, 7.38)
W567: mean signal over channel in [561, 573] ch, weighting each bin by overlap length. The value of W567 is 6.89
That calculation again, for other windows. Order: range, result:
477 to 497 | 7.36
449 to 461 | 7.51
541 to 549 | 6.87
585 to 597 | 6.81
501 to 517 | 7.13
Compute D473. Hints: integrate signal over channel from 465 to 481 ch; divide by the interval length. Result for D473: 7.25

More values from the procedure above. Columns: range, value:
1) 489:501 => 7.31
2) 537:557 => 6.94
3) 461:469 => 7.36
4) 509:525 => 6.95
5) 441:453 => 8.03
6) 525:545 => 7.02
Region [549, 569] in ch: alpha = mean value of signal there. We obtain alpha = 6.83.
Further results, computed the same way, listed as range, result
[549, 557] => 6.78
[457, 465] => 7.5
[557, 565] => 6.88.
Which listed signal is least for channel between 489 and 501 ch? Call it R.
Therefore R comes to 7.01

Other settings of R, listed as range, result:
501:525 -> 6.82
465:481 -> 7.05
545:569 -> 6.62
